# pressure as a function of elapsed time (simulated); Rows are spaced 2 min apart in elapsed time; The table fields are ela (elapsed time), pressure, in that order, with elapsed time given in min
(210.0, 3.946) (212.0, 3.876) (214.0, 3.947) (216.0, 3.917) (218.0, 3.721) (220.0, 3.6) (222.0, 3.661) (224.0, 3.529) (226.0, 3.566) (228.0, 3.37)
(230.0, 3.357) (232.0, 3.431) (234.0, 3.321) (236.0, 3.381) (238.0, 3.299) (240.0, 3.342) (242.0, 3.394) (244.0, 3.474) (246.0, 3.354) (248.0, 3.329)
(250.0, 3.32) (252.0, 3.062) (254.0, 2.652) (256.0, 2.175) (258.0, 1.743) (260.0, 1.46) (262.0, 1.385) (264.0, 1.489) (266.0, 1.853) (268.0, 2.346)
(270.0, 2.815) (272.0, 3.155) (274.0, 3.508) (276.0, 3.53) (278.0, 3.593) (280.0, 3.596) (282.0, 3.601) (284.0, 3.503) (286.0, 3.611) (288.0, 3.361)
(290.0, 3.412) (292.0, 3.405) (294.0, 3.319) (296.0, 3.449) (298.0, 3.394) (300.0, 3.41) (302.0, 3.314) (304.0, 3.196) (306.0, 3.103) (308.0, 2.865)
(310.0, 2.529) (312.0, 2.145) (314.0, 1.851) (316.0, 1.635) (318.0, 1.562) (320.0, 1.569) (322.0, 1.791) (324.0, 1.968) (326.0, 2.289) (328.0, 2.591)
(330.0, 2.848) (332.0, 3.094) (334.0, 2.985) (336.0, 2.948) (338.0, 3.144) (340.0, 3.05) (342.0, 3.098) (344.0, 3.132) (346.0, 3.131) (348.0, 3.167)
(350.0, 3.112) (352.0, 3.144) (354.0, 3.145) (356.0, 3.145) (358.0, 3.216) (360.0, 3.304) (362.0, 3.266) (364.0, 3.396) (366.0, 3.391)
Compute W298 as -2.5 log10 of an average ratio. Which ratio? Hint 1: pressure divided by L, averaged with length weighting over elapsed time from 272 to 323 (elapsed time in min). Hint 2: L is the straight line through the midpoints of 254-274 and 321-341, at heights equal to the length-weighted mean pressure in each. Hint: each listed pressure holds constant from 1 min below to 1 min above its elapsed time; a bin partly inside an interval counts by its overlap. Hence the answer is -0.24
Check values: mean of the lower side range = 2.15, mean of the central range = 2.97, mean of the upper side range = 2.67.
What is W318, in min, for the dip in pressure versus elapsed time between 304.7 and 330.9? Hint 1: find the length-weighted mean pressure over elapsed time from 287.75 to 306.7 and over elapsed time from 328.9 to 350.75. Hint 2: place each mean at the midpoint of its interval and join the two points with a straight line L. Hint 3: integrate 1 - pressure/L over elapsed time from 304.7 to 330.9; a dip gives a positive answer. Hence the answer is 8.1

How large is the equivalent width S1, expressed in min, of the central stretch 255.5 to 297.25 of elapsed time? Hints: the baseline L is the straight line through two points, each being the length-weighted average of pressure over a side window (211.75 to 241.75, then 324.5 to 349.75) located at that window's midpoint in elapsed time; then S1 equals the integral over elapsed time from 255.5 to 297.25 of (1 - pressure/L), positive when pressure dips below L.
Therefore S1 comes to 4.8 min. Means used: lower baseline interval 3.54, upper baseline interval 2.94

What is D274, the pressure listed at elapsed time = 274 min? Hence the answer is 3.508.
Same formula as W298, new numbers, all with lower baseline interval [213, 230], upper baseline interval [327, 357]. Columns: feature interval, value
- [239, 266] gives 0.32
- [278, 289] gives -0.06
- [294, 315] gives 0.10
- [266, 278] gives 0.13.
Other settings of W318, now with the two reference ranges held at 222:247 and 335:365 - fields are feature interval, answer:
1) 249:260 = 2.88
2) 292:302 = -0.34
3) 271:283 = -0.64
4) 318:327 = 3.78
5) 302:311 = 0.80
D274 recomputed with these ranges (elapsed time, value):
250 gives 3.32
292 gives 3.405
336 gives 2.948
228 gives 3.37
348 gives 3.167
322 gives 1.791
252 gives 3.062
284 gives 3.503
